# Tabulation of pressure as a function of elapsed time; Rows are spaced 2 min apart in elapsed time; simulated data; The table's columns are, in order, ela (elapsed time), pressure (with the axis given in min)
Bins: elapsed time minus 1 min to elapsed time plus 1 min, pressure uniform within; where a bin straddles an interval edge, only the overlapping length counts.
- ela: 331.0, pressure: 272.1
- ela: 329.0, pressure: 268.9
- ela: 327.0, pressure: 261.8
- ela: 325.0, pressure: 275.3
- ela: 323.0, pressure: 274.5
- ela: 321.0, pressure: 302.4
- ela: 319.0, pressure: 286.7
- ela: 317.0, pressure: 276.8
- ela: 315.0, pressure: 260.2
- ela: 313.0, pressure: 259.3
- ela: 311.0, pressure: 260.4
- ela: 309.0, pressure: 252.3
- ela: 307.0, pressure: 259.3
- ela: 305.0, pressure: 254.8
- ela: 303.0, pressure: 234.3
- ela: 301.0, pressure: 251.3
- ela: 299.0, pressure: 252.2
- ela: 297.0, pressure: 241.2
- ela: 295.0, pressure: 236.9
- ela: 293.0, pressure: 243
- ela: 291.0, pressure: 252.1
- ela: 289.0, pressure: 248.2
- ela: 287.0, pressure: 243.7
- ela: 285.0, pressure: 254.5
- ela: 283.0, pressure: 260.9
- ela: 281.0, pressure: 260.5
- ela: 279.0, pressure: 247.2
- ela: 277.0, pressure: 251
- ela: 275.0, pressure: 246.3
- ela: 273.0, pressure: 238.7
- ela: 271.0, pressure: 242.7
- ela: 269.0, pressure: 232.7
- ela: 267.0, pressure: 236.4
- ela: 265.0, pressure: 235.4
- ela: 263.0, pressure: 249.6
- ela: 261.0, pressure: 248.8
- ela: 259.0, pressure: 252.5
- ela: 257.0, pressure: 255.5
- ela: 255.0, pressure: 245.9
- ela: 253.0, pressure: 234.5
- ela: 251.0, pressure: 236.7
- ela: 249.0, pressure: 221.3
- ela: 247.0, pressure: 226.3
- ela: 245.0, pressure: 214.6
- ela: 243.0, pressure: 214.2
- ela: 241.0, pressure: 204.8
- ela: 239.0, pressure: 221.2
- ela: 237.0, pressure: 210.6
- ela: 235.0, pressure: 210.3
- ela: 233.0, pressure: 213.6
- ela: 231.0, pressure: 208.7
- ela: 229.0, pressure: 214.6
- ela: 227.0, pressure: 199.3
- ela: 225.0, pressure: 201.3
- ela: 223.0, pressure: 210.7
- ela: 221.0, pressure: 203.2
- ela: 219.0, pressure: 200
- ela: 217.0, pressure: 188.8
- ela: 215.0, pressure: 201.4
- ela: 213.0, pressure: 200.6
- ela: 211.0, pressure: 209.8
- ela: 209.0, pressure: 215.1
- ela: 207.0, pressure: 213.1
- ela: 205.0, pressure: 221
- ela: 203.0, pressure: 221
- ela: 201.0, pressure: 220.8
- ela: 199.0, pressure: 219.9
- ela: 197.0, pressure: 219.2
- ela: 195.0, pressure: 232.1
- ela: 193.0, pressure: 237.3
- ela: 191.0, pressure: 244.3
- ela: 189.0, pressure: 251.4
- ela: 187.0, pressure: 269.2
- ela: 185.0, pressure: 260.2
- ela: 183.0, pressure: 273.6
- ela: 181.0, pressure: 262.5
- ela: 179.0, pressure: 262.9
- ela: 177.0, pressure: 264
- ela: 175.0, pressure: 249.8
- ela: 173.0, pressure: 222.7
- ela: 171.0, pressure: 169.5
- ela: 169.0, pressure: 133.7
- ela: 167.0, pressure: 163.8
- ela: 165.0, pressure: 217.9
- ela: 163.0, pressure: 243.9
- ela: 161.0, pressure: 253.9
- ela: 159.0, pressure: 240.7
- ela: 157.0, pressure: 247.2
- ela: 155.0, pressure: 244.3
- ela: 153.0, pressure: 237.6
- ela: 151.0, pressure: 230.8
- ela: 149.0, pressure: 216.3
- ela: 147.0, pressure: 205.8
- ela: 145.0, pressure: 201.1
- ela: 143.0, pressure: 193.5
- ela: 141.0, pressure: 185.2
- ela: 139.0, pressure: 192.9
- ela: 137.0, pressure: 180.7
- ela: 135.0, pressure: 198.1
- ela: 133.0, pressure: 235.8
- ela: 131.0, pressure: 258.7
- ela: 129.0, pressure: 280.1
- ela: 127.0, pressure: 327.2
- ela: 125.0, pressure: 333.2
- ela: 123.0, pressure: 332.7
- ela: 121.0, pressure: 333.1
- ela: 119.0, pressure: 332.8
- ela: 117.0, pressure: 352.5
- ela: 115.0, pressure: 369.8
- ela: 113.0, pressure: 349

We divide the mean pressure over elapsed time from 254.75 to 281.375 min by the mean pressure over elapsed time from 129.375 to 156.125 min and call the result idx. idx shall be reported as 1.14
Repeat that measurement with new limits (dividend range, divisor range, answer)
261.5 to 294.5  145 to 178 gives 1.12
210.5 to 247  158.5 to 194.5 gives 0.89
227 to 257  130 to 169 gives 1.02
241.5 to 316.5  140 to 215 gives 1.09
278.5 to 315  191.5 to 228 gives 1.18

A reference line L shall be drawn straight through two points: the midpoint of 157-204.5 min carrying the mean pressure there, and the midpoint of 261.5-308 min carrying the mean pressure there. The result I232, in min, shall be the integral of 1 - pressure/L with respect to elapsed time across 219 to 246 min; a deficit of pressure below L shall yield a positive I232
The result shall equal 3.4 min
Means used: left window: 232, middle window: 209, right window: 247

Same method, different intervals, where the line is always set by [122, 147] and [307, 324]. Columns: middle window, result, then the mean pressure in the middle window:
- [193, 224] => 5.01 min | 213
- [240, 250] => 1.67 min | 216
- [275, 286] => 0.46 min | 254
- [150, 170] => 1.98 min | 221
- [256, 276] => 1.45 min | 244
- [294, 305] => 0.99 min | 244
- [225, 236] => 2.08 min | 209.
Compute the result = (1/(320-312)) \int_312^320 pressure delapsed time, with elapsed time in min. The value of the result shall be 271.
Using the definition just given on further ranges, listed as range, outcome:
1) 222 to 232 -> 207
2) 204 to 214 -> 212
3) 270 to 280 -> 245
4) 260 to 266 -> 245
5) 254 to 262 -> 251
